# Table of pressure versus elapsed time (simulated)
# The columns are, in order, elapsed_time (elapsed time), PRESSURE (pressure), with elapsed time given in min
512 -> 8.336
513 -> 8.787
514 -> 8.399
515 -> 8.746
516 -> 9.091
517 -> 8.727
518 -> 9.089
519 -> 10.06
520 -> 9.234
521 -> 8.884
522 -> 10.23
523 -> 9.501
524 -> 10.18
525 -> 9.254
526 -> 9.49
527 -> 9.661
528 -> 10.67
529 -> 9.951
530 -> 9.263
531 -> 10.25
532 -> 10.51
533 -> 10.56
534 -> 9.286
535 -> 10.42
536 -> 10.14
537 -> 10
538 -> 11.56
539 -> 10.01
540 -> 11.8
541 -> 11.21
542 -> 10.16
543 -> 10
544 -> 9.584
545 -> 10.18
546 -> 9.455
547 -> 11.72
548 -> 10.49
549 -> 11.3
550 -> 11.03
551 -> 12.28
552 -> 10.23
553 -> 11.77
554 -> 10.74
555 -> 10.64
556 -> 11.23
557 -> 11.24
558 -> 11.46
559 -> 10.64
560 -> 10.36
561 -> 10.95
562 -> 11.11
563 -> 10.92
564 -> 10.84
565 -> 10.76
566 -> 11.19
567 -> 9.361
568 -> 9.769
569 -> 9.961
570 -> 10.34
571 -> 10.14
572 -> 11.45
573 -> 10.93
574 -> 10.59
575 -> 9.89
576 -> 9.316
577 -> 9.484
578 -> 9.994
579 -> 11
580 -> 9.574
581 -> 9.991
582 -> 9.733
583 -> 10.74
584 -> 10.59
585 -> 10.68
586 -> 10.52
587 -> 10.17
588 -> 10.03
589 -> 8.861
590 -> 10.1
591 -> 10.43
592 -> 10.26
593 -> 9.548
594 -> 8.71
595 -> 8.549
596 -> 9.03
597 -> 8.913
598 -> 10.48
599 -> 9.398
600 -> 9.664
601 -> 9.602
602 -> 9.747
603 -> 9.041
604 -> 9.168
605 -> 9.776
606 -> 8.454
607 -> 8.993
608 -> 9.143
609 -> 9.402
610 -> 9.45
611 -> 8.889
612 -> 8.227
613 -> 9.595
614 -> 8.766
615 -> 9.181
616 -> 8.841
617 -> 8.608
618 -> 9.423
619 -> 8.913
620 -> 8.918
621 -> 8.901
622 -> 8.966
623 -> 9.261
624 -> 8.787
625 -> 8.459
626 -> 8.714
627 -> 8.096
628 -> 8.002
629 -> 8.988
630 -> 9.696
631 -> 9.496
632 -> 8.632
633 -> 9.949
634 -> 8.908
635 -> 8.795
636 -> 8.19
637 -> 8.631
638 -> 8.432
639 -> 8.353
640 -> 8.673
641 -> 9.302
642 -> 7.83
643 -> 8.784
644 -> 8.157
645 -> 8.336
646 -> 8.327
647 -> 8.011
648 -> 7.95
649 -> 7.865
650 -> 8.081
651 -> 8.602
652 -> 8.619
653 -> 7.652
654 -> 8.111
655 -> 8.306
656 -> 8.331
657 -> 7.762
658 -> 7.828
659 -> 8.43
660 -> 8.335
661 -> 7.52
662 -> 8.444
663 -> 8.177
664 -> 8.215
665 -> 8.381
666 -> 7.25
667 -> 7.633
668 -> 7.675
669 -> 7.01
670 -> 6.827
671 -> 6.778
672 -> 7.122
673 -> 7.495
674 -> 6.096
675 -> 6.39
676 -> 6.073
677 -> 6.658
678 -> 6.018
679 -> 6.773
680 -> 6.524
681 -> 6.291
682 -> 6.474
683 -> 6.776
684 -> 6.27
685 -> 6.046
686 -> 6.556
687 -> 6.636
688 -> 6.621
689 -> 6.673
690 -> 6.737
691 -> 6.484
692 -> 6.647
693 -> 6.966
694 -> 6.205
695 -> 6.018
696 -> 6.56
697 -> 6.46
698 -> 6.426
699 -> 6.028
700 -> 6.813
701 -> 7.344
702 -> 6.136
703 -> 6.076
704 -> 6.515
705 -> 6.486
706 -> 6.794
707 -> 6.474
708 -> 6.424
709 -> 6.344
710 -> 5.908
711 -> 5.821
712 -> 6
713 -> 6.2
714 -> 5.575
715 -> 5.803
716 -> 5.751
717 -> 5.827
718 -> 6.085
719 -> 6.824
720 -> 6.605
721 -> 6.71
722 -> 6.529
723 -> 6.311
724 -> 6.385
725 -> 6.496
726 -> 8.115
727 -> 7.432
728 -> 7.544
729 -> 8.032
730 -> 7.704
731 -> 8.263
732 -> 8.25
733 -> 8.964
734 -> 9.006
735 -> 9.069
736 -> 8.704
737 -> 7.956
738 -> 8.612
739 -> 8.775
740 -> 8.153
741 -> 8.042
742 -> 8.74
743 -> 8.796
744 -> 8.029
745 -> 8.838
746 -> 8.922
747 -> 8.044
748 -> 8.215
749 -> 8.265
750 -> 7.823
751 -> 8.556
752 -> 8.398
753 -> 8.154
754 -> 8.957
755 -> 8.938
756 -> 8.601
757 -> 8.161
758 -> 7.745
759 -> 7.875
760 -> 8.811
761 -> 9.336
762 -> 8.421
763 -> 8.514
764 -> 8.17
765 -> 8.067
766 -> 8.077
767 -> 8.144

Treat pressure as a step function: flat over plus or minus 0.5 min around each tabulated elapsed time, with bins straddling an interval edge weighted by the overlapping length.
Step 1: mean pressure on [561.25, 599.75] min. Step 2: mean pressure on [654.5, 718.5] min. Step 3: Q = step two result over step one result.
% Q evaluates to 0.67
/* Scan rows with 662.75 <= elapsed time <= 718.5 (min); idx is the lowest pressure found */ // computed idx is 5.575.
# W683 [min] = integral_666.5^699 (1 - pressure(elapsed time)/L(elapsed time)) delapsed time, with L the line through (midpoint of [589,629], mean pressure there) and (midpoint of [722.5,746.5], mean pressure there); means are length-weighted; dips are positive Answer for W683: 7.3 min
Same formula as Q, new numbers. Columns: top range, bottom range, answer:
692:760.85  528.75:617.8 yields 0.73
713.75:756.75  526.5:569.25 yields 0.74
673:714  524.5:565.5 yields 0.61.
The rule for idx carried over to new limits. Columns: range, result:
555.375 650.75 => 7.83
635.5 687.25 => 6.018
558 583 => 9.316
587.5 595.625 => 8.549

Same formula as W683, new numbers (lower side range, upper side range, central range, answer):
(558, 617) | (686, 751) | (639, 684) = 3.9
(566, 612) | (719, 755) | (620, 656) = 2.5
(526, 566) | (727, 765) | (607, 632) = 2.2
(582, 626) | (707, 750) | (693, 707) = 2.5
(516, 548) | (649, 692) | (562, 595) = -3.9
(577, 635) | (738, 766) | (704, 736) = 6.3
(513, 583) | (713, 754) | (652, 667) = 1.1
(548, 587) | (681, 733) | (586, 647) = 0.9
